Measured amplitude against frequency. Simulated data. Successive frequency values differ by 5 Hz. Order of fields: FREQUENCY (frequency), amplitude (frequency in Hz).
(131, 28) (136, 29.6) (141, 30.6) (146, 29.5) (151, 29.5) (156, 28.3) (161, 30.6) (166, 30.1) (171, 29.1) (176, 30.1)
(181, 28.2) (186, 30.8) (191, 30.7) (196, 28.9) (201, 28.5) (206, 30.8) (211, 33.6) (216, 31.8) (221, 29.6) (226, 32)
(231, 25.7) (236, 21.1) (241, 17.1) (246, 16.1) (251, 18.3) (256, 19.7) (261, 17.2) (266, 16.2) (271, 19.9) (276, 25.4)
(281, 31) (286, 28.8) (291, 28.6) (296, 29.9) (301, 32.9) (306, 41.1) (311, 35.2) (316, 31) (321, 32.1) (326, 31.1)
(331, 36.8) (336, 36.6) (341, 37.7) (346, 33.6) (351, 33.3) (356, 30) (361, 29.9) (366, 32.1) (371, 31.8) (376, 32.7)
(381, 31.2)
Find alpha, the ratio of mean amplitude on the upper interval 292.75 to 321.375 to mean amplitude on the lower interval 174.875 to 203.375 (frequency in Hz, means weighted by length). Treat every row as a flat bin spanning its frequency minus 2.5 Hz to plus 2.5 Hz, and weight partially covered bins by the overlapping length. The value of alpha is 1.1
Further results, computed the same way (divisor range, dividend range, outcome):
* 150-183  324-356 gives 1.17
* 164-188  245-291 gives 0.74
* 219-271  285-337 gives 1.57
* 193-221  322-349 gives 1.14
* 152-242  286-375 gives 1.14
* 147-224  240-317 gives 0.85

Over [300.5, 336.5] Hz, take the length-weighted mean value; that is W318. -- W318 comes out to 34.6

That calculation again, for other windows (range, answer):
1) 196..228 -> 30.9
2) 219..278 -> 21.4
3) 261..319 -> 28.6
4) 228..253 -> 19.9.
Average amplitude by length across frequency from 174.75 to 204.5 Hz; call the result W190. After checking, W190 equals 29.6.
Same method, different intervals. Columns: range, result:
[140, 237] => 29.6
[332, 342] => 37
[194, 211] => 30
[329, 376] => 33.5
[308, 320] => 33.3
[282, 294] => 29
